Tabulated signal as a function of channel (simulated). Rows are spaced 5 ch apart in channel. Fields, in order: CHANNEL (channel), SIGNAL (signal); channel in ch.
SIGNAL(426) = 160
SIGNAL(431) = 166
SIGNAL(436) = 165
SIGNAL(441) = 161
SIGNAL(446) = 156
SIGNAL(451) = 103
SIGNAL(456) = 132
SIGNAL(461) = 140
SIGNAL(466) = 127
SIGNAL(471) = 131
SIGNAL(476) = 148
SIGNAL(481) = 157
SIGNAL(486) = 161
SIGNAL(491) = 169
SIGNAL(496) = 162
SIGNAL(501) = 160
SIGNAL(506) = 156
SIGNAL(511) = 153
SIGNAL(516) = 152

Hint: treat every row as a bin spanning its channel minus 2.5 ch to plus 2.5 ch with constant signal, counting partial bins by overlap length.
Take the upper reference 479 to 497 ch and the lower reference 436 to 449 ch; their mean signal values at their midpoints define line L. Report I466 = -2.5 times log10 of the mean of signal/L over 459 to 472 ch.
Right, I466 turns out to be 0.20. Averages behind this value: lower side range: 158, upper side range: 162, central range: 133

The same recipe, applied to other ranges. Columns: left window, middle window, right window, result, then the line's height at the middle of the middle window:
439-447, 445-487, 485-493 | 0.18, 162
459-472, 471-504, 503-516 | -0.10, 143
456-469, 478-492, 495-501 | -0.07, 151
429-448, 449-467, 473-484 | 0.24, 157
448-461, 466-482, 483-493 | 0.05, 147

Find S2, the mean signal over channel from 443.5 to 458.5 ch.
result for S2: 130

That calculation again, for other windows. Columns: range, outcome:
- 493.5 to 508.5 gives 159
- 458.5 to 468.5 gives 134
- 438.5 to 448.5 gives 158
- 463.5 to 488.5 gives 145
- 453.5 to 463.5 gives 136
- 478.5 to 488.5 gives 159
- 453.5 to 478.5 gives 136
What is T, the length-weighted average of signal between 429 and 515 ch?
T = 150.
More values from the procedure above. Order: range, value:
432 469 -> 141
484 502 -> 163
